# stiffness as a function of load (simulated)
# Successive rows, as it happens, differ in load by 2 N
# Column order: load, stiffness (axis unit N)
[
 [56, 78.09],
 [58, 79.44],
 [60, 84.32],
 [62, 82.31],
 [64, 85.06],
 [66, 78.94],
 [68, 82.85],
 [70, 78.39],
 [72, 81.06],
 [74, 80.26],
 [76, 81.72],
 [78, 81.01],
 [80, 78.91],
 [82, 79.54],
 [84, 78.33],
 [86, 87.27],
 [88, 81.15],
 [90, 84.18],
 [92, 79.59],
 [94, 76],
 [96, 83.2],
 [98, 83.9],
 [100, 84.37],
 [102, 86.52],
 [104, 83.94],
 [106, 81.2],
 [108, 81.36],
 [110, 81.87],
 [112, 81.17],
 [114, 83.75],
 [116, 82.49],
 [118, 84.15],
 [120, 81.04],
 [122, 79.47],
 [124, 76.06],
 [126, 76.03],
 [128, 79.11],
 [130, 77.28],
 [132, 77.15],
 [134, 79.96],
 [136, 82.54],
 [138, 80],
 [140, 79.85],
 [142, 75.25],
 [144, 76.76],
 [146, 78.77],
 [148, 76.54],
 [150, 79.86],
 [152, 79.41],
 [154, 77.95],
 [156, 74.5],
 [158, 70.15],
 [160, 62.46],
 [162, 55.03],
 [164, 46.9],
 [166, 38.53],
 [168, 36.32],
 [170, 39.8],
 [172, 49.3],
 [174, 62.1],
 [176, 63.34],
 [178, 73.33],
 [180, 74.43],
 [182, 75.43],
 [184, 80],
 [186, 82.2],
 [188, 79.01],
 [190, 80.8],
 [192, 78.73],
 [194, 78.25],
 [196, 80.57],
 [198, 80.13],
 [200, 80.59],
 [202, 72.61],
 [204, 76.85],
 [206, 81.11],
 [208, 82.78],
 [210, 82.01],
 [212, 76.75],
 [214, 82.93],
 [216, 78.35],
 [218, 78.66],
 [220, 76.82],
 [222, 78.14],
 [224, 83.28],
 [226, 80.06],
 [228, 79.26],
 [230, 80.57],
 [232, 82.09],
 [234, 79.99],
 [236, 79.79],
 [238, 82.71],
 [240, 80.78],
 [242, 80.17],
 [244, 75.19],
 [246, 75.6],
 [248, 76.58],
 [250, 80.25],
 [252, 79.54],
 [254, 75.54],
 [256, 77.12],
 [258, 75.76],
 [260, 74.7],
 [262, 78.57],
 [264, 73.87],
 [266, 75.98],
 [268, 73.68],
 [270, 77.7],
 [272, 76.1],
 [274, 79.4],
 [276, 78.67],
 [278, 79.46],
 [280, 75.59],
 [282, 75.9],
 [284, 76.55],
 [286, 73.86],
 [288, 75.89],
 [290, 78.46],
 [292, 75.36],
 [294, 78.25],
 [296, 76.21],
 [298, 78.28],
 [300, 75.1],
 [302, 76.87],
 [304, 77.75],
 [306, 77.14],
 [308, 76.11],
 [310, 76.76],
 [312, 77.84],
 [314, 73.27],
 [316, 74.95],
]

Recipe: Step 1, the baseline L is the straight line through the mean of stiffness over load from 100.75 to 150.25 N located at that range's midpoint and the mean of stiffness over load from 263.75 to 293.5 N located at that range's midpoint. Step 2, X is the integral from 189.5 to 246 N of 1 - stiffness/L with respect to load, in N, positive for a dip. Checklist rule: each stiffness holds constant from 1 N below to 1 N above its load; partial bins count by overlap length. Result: -1.17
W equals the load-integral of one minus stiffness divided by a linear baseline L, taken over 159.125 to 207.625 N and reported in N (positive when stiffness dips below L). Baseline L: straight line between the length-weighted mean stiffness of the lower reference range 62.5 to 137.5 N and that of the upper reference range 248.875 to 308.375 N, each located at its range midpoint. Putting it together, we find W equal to 6.8 N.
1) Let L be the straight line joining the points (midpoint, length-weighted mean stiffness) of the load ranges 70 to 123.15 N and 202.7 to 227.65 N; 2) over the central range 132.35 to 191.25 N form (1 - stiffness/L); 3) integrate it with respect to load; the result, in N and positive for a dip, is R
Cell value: 8.2 N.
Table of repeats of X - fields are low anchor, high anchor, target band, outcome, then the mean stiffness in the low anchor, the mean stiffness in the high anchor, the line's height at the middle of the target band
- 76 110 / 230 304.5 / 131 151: 0.5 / 81.9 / 77.4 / 80.7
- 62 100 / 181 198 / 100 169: 4.7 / 81.3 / 79.4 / 80.4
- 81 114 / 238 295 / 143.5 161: 1.2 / 82.1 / 77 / 80.5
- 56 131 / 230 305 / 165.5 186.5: 4.8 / 81.2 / 77.4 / 79.4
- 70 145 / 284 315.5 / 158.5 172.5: 5.6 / 80.7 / 76.5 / 79.4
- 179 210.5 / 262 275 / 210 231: -0.4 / 79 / 76.3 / 78.1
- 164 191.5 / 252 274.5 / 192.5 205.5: -2.2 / 63.8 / 76.3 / 66.9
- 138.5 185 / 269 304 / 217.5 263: -3.6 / 66.5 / 76.9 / 73.1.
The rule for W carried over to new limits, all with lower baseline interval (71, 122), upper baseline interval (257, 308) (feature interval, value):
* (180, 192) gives 0.0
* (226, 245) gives -0.5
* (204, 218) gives -0.3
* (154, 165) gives 2.3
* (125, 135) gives 0.4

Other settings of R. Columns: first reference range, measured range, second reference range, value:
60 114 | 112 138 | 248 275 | 0.2 N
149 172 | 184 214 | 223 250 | -4.2 N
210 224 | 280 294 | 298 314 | 0.2 N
